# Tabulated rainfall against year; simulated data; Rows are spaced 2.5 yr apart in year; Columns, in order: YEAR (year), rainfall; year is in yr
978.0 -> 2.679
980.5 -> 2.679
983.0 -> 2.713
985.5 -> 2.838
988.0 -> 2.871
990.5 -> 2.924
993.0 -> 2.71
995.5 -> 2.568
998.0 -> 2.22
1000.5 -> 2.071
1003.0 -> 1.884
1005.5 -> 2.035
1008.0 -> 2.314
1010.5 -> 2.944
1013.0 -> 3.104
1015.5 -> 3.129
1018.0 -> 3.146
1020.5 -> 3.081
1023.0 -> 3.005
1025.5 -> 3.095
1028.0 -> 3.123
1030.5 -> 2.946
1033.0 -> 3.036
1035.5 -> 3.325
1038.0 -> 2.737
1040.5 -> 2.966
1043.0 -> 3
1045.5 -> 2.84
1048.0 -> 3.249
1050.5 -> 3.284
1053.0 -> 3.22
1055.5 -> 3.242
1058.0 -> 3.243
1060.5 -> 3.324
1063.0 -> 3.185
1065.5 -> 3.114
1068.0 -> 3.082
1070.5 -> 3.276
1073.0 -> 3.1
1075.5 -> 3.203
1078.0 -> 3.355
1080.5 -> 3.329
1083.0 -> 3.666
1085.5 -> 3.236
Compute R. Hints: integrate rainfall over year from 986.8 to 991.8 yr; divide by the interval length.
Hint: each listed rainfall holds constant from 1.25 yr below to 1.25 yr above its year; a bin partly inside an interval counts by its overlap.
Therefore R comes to 2.9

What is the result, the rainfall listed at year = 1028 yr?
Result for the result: 3.123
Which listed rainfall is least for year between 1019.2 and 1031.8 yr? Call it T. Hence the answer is 2.946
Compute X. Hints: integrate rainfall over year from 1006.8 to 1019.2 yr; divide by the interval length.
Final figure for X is 2.93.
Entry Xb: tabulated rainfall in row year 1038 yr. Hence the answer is 2.737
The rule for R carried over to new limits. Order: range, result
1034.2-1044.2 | 3.01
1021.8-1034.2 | 3.04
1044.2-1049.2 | 3.04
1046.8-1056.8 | 3.25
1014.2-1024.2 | 3.09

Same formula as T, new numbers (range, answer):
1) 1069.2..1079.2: 3.1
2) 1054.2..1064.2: 3.185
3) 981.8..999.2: 2.22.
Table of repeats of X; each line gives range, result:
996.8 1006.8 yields 2.05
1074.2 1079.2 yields 3.28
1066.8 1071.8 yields 3.18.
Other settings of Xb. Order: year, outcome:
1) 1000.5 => 2.071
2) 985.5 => 2.838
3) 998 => 2.22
